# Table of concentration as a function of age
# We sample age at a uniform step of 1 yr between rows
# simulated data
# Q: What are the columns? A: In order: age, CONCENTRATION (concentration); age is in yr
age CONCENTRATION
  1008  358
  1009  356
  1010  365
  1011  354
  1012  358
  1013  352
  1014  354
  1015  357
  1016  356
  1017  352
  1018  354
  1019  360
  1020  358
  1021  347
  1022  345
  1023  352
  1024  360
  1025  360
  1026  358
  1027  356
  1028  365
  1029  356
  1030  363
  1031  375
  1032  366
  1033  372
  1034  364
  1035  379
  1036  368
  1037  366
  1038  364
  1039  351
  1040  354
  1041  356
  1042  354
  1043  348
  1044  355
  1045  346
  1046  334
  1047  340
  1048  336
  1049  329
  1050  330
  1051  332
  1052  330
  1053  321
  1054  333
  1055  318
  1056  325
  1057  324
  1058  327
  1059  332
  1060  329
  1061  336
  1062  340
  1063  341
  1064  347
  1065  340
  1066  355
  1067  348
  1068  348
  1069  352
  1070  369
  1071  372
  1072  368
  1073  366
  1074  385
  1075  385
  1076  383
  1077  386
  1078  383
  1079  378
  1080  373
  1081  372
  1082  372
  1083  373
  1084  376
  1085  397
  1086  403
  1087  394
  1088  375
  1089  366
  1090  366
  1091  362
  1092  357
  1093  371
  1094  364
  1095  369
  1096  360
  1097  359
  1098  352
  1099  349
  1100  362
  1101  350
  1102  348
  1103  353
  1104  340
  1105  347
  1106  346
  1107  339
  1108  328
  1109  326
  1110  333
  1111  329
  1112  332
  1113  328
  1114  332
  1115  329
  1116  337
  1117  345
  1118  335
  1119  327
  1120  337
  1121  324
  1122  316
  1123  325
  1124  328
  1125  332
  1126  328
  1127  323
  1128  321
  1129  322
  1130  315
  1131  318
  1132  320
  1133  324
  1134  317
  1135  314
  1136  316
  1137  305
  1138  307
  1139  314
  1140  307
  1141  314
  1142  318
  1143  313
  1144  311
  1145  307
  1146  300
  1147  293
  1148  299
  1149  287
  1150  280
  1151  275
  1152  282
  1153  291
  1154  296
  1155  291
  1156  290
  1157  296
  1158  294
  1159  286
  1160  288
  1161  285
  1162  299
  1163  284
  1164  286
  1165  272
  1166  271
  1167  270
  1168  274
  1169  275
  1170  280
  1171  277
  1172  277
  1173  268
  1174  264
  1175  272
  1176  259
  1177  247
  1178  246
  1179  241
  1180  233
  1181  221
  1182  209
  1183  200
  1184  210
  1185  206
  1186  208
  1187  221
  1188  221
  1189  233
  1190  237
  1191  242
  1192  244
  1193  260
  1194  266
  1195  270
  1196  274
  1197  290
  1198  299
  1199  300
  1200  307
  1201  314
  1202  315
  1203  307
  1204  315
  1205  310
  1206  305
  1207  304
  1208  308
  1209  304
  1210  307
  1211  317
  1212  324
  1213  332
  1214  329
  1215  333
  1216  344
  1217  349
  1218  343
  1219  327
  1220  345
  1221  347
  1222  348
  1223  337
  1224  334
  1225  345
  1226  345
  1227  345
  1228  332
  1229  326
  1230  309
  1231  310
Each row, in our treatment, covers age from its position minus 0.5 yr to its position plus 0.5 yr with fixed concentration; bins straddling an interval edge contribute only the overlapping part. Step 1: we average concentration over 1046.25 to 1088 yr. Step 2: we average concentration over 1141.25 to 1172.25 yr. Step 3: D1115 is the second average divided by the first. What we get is 0.8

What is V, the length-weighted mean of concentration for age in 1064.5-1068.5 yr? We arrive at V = 348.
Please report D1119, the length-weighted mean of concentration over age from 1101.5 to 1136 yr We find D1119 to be 330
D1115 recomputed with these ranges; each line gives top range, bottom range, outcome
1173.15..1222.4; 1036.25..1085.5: 0.80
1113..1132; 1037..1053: 0.95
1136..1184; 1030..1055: 0.80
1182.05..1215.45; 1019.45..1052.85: 0.79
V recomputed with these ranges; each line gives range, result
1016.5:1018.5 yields 353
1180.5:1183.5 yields 210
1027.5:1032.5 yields 365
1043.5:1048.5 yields 342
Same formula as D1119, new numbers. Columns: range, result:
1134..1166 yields 297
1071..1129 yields 353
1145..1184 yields 272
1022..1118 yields 354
